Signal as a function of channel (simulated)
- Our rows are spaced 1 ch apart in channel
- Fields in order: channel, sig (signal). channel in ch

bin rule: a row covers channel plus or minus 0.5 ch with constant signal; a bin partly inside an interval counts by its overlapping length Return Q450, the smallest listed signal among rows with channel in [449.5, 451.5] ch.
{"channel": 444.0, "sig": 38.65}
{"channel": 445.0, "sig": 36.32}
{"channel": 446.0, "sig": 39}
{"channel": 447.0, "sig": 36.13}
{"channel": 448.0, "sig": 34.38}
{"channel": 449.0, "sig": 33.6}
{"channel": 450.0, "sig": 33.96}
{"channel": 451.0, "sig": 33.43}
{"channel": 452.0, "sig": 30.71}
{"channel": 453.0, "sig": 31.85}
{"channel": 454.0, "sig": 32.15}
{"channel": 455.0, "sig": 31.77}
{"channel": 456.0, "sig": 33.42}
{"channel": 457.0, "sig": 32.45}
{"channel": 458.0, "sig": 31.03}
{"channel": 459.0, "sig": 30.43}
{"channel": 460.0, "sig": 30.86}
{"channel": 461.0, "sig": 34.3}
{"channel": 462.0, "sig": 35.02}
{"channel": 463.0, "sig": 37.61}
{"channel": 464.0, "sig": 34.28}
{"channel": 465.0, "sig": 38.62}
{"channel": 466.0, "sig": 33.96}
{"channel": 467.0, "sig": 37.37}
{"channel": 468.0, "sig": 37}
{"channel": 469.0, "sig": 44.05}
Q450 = 33.43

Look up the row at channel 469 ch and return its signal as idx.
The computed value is 44.05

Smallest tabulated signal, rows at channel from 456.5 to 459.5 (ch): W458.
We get 30.43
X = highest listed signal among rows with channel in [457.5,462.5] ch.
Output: 35.02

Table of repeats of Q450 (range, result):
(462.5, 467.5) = 33.96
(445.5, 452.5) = 30.71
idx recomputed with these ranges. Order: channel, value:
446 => 39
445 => 36.32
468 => 37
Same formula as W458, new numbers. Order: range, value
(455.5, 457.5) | 32.45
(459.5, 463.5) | 30.86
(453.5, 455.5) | 31.77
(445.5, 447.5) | 36.13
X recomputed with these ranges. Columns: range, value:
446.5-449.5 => 36.13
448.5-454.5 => 33.96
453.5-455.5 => 32.15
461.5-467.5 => 38.62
